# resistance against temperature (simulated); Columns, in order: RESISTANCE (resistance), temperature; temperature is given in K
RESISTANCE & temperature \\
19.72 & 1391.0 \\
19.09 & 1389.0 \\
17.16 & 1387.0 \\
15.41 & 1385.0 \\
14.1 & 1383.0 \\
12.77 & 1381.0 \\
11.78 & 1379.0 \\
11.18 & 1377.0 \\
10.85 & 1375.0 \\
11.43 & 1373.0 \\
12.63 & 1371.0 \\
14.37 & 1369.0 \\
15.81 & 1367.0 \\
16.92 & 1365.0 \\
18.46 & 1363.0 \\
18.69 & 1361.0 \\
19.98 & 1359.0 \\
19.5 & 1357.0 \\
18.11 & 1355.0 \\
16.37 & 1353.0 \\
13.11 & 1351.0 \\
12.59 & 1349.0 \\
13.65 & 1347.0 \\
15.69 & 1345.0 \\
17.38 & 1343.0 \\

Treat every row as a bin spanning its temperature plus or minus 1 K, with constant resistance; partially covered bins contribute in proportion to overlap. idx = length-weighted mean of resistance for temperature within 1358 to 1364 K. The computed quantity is 19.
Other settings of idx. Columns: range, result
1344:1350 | 14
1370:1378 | 11.5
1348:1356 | 15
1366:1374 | 13.6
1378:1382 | 12.3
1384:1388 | 16.3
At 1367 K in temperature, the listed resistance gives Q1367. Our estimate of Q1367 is 15.81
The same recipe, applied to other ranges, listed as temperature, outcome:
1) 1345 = 15.69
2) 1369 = 14.37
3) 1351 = 13.11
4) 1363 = 18.46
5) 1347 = 13.65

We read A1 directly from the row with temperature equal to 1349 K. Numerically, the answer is 12.59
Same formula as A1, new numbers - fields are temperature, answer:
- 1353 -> 16.37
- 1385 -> 15.41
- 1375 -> 10.85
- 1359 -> 19.98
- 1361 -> 18.69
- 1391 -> 19.72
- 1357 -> 19.5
